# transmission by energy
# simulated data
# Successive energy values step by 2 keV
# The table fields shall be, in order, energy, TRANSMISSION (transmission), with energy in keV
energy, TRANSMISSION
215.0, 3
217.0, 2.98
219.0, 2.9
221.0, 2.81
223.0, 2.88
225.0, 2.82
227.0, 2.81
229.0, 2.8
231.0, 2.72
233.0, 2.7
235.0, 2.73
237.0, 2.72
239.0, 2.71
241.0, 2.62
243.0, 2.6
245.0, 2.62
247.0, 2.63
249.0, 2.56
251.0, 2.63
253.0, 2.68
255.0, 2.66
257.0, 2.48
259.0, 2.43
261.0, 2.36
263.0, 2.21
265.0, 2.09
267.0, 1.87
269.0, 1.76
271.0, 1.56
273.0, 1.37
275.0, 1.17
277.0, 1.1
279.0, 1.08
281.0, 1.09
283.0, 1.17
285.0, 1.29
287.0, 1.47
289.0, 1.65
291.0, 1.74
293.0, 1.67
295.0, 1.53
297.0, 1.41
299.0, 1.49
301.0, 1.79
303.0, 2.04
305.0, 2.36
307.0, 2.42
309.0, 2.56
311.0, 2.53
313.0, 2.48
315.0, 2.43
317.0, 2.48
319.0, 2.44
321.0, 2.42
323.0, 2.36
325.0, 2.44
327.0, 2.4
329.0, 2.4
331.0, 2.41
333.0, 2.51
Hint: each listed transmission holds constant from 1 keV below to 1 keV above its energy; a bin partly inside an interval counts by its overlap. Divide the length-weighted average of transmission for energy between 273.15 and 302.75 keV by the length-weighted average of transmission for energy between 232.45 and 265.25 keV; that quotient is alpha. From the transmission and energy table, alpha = 0.6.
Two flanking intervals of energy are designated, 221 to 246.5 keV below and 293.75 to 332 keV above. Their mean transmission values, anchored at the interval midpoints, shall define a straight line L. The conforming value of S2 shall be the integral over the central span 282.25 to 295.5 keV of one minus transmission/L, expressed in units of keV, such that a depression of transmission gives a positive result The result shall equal 4.8 keV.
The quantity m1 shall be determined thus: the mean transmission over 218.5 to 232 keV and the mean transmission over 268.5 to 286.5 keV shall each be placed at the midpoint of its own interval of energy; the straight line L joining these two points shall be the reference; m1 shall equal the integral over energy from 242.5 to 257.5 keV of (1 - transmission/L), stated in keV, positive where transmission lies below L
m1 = -3.8 keV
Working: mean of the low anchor 2.82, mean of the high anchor 1.28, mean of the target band 2.61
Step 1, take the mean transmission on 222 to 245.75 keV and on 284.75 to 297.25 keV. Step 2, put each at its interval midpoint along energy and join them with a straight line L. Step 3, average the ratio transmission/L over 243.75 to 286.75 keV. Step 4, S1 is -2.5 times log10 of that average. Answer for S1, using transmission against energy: 0.10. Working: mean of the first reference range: 2.73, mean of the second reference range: 1.56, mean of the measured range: 1.94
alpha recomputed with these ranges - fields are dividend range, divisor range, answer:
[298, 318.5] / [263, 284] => 1.55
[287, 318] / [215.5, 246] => 0.73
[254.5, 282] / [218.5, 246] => 0.65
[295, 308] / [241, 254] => 0.72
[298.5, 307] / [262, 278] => 1.22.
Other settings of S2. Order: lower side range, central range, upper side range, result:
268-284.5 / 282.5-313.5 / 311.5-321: 1.5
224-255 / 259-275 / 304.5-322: 4.5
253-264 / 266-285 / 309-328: 8.5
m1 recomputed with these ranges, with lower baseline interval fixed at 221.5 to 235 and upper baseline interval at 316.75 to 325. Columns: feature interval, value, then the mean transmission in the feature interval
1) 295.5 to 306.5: 2.9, 1.83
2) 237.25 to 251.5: 0.5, 2.63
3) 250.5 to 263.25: 0.8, 2.5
